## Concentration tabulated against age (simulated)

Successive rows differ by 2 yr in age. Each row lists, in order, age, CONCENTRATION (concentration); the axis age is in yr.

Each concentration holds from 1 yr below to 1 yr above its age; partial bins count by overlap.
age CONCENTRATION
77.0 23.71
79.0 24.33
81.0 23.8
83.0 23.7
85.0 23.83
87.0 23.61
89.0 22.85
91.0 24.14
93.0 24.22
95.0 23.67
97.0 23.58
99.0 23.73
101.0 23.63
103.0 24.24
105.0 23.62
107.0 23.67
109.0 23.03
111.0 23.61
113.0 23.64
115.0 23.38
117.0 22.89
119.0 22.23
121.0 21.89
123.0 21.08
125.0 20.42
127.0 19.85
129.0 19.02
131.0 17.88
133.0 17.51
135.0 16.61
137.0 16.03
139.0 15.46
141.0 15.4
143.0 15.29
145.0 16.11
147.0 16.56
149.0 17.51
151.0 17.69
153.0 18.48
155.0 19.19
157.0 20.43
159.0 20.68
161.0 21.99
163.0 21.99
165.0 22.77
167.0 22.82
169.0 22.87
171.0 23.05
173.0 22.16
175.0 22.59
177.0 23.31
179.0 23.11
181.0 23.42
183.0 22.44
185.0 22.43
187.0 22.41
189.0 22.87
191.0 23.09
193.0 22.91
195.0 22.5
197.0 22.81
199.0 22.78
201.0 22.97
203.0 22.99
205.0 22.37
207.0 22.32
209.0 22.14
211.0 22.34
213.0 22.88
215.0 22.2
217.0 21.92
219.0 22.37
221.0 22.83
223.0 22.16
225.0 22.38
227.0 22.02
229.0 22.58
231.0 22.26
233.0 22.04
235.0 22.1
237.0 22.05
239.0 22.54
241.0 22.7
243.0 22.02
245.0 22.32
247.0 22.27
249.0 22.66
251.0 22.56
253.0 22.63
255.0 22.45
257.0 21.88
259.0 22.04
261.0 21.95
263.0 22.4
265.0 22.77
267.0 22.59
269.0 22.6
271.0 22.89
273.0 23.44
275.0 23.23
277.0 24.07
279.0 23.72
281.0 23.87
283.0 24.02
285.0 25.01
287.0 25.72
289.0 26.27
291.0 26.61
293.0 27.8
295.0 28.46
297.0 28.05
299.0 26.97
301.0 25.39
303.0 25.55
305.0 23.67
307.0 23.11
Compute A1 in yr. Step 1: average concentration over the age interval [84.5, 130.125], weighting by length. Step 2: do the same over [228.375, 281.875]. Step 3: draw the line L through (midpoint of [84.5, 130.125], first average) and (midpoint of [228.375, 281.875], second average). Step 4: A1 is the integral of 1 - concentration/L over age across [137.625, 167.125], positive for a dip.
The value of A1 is 5.31 yr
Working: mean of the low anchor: 22.8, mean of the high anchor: 22.6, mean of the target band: 18.7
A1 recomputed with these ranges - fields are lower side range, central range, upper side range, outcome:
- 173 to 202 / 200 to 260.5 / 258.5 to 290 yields 2.1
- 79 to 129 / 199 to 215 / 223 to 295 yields 0.4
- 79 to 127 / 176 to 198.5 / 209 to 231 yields -0.3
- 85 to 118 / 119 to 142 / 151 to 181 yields 4.4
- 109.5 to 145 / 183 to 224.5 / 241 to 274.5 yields -2.6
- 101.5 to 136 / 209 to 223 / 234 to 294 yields 0.2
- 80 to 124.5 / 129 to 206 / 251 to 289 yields 8.9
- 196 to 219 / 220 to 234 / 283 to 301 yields 0.7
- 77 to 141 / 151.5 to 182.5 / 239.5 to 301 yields 1.0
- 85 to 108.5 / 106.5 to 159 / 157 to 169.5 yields 7.9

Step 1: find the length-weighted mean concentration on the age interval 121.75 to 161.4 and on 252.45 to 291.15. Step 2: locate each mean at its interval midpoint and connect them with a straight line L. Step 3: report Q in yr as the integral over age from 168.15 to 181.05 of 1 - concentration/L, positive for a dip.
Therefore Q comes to -2.3 yr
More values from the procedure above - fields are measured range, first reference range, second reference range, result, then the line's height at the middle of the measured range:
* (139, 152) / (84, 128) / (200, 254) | 3.7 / 22.8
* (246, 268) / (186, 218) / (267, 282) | 0.7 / 23.2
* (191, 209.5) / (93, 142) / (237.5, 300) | -0.1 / 22.6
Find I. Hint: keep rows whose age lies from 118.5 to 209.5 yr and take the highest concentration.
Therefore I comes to 23.42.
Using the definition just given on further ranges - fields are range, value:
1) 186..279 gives 24.07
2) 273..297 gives 28.46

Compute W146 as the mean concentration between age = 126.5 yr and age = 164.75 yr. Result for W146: 18.2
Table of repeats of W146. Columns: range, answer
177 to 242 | 22.5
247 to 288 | 23.1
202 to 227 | 22.4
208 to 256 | 22.4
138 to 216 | 21.2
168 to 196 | 22.8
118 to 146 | 18.2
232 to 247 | 22.3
